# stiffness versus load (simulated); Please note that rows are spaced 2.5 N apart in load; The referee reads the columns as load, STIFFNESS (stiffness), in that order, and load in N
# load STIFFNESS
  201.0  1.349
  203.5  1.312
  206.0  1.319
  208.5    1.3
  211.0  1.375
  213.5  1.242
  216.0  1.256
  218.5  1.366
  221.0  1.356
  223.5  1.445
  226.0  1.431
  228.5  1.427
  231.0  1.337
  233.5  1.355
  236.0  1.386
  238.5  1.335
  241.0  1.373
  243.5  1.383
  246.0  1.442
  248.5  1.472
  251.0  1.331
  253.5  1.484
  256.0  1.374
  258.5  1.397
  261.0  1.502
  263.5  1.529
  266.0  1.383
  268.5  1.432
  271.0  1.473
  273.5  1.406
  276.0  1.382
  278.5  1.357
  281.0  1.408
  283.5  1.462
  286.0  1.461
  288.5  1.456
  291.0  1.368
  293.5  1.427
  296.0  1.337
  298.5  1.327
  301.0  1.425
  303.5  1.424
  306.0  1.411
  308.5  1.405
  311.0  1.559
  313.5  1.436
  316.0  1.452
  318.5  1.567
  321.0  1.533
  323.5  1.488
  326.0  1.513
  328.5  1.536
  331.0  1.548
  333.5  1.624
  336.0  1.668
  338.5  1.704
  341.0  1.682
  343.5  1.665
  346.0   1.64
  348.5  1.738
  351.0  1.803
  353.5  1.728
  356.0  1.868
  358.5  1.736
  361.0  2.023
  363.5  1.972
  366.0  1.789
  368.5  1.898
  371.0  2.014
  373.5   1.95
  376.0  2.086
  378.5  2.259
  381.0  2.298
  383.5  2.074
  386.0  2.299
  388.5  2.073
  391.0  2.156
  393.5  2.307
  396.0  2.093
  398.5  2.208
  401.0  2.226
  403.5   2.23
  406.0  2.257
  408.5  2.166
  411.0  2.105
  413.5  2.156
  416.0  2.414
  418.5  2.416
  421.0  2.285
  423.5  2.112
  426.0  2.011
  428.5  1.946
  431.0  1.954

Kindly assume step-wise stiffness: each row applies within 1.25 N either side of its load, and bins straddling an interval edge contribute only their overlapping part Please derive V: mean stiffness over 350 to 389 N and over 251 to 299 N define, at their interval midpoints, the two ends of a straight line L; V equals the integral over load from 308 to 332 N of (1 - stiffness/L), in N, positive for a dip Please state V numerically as 2.6 N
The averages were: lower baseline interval 1.42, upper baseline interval 1.99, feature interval 1.51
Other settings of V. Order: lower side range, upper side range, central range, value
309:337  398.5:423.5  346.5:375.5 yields -0.4 N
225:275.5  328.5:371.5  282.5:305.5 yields 2.3 N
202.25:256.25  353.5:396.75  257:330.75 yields 9.7 N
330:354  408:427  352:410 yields -3.5 N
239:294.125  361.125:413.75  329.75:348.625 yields 1.9 N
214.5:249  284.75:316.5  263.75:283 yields -0.1 N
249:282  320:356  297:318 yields 1.6 N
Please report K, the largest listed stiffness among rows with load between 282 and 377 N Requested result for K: 2.086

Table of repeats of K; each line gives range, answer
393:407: 2.307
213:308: 1.529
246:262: 1.502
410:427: 2.416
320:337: 1.668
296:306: 1.425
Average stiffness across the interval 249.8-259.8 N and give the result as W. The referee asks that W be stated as 1.4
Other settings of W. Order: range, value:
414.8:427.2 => 2.25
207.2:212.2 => 1.34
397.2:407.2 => 2.23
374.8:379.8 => 2.17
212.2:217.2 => 1.25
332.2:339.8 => 1.66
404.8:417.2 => 2.22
